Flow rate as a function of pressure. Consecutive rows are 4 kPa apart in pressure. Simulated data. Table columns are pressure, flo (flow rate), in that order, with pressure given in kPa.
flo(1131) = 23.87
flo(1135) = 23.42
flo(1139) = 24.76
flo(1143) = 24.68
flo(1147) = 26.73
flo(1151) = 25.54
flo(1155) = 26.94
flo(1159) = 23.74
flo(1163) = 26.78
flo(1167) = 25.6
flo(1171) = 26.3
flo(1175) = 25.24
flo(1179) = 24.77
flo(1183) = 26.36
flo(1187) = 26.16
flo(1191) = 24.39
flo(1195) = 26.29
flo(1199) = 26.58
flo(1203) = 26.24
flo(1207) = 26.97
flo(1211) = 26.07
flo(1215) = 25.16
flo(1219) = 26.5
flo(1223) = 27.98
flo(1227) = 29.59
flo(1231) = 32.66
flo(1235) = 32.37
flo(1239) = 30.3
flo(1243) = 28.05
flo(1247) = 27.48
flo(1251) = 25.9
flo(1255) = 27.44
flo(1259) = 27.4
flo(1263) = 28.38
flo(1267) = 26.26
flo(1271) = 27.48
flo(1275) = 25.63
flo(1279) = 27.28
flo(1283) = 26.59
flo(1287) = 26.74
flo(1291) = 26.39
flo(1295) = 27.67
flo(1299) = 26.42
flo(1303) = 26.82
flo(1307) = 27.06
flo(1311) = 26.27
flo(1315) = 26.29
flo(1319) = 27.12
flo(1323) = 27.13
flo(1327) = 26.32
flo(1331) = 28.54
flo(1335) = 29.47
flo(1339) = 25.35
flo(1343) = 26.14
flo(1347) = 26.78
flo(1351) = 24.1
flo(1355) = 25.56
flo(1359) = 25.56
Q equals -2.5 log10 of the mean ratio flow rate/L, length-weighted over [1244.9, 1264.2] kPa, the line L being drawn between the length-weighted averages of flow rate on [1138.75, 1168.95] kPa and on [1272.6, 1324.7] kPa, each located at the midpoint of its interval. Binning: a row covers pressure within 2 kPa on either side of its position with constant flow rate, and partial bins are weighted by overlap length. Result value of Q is -0.04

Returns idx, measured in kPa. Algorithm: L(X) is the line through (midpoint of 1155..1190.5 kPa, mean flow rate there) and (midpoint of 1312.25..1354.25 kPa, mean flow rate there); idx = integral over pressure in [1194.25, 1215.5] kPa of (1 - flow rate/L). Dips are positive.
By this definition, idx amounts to -0.4 kPa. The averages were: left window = 25.6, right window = 26.7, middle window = 26.3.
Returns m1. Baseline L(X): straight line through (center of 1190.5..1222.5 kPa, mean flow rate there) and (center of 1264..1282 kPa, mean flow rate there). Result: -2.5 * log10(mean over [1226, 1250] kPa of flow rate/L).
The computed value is -0.13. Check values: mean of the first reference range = 26.2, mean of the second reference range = 26.8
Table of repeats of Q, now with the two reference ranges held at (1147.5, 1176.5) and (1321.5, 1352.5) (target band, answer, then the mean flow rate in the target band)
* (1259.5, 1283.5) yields -0.02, 27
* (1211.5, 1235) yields -0.10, 28.6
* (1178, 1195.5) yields 0.01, 25.6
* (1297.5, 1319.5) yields 0.00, 26.6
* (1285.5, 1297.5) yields -0.02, 26.9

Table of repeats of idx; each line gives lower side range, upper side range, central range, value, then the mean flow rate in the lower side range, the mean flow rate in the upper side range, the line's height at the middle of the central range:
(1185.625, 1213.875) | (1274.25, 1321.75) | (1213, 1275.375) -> -4.11 kPa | 26.1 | 26.7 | 26.4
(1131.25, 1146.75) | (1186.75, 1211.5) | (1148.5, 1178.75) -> -0.64 kPa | 24.5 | 26.1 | 25.2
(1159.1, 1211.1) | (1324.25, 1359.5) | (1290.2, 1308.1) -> -0.39 kPa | 25.9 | 26.5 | 26.3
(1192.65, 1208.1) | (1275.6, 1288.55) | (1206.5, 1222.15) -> 0.16 kPa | 26.4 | 26.7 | 26.5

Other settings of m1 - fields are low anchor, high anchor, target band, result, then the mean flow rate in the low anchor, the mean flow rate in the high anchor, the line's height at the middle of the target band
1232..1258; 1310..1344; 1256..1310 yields 0.04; 28.7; 27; 27.9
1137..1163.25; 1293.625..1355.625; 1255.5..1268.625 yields -0.04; 25.5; 26.7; 26.3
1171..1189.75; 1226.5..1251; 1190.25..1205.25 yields 0.04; 25.7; 29.8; 26.9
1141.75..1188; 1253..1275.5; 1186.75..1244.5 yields -0.05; 25.7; 27.2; 26.5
